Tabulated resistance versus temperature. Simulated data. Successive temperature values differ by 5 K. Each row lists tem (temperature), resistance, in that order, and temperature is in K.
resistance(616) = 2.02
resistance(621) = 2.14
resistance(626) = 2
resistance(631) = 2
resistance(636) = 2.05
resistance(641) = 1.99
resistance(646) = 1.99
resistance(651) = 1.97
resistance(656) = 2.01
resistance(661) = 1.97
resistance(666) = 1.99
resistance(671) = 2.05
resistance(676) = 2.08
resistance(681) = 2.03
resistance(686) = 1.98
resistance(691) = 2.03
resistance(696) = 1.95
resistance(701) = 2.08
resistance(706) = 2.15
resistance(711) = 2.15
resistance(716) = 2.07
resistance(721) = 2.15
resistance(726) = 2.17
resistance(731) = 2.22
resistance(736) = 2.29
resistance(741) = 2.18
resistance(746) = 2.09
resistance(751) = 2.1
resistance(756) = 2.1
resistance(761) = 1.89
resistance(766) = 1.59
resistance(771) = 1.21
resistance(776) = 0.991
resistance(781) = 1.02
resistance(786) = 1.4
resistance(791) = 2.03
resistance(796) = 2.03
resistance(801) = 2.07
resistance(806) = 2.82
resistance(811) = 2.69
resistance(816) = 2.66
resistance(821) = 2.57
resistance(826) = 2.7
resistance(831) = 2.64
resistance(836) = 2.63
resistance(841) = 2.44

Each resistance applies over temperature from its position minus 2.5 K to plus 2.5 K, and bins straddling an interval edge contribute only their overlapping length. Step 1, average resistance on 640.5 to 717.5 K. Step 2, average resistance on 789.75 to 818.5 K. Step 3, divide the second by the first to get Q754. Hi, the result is 1.18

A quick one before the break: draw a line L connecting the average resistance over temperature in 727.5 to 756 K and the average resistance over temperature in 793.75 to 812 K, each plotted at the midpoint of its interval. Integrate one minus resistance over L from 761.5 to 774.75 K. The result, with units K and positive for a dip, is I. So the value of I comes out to 4.8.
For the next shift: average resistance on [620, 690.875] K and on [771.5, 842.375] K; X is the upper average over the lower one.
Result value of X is 1.1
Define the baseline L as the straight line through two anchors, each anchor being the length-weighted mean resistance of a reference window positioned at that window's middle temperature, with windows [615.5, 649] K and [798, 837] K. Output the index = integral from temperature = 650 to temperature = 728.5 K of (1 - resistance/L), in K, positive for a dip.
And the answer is 5.2 K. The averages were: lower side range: 2.03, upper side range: 2.59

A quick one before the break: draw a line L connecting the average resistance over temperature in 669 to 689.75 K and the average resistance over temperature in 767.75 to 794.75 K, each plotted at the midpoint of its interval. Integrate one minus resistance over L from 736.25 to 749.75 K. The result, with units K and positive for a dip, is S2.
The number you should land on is -4.5 K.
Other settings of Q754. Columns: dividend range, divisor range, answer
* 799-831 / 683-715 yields 1.26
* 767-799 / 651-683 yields 0.73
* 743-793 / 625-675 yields 0.82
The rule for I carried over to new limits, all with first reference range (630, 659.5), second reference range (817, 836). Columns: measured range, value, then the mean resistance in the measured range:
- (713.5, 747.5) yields 1.95 K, 2.17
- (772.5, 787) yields 7.97 K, 1.11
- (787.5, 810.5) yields 2.75 K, 2.24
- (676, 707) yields 1.86 K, 2.03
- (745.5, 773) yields 6.59 K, 1.82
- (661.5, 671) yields 0.34 K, 2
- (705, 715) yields 0.41 K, 2.14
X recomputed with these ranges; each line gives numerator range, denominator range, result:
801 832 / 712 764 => 1.24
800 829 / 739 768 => 1.31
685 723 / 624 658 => 1.04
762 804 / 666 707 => 0.77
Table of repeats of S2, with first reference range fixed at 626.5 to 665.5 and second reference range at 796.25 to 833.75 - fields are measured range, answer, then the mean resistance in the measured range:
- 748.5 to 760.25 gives 1.44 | 2.07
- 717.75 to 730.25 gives 0.52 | 2.16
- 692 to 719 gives 1.43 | 2.08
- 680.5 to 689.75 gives 0.54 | 2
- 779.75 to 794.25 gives 5.39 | 1.55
